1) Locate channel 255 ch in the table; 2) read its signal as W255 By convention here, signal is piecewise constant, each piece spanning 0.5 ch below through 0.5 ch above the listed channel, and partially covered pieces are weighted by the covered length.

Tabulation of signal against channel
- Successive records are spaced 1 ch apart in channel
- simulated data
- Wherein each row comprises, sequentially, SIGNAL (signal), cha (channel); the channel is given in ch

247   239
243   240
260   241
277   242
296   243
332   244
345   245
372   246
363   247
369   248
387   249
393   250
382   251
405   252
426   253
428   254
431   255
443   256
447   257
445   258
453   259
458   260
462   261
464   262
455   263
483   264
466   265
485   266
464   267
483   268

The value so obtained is 431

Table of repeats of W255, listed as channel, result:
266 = 485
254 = 428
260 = 458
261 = 462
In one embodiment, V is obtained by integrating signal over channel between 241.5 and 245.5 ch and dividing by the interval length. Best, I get 312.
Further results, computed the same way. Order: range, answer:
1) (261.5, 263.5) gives 460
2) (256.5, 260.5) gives 451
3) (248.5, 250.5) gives 390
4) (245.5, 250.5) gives 377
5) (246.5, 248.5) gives 366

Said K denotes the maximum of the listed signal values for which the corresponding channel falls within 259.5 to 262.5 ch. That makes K 464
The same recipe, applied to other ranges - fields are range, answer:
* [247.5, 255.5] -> 431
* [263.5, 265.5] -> 483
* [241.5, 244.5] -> 332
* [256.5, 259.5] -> 453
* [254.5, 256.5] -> 443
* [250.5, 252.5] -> 405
